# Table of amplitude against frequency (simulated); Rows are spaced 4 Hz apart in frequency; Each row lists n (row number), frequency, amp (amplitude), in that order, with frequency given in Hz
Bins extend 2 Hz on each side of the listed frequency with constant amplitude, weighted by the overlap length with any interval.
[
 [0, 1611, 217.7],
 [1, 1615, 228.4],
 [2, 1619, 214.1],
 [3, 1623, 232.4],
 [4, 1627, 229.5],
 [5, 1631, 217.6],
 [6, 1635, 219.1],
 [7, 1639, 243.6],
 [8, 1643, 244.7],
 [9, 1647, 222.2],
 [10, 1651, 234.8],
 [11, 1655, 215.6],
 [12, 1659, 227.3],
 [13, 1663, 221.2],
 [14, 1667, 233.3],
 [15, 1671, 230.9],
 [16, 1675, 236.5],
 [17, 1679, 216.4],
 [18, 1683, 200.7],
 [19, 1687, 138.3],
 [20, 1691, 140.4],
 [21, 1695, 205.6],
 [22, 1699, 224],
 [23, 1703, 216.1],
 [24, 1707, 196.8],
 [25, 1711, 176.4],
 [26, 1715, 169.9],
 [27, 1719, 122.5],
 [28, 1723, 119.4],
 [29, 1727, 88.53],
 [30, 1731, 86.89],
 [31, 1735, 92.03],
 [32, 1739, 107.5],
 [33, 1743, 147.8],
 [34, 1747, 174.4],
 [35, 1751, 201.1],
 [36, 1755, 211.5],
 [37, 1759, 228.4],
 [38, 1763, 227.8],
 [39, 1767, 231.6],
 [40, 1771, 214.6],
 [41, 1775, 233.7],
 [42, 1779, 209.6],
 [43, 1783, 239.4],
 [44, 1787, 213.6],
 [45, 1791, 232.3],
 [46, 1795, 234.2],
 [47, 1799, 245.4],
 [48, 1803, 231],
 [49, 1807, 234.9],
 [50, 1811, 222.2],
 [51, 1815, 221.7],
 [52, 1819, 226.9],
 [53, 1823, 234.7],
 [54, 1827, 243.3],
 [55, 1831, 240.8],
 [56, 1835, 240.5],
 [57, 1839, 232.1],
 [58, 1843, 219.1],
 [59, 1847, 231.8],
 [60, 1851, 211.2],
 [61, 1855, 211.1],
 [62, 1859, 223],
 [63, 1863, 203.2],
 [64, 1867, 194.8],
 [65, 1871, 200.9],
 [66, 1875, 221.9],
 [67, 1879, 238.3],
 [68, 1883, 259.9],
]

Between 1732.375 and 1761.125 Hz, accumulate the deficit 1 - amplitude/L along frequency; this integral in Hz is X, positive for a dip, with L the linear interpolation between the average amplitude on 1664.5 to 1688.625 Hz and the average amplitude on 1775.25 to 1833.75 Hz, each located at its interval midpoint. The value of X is 7.4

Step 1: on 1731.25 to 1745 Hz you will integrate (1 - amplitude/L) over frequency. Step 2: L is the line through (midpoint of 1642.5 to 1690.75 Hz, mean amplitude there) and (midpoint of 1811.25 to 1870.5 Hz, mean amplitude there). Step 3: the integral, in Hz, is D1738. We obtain 6.7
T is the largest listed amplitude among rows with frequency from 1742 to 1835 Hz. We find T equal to 245.4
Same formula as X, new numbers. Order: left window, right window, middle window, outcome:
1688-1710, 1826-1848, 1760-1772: -0.7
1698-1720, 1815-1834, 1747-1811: -2.6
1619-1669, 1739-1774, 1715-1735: 9.5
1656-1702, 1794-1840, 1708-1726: 5.7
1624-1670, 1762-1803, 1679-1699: 4.1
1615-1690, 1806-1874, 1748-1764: 0.6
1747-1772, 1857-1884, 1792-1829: -2.6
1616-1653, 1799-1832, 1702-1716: 2.5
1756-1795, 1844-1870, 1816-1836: -1.7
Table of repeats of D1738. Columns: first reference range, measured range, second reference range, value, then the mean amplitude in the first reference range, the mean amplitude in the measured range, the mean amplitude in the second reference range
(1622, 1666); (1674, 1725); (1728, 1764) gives 2.96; 228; 181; 160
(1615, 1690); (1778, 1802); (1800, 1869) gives -0.65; 220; 230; 225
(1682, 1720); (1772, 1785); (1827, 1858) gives -1.29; 180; 227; 228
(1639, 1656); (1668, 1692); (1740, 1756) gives 1.90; 232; 198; 177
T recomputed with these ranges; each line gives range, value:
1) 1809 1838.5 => 243.3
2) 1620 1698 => 244.7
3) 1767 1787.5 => 239.4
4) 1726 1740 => 107.5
